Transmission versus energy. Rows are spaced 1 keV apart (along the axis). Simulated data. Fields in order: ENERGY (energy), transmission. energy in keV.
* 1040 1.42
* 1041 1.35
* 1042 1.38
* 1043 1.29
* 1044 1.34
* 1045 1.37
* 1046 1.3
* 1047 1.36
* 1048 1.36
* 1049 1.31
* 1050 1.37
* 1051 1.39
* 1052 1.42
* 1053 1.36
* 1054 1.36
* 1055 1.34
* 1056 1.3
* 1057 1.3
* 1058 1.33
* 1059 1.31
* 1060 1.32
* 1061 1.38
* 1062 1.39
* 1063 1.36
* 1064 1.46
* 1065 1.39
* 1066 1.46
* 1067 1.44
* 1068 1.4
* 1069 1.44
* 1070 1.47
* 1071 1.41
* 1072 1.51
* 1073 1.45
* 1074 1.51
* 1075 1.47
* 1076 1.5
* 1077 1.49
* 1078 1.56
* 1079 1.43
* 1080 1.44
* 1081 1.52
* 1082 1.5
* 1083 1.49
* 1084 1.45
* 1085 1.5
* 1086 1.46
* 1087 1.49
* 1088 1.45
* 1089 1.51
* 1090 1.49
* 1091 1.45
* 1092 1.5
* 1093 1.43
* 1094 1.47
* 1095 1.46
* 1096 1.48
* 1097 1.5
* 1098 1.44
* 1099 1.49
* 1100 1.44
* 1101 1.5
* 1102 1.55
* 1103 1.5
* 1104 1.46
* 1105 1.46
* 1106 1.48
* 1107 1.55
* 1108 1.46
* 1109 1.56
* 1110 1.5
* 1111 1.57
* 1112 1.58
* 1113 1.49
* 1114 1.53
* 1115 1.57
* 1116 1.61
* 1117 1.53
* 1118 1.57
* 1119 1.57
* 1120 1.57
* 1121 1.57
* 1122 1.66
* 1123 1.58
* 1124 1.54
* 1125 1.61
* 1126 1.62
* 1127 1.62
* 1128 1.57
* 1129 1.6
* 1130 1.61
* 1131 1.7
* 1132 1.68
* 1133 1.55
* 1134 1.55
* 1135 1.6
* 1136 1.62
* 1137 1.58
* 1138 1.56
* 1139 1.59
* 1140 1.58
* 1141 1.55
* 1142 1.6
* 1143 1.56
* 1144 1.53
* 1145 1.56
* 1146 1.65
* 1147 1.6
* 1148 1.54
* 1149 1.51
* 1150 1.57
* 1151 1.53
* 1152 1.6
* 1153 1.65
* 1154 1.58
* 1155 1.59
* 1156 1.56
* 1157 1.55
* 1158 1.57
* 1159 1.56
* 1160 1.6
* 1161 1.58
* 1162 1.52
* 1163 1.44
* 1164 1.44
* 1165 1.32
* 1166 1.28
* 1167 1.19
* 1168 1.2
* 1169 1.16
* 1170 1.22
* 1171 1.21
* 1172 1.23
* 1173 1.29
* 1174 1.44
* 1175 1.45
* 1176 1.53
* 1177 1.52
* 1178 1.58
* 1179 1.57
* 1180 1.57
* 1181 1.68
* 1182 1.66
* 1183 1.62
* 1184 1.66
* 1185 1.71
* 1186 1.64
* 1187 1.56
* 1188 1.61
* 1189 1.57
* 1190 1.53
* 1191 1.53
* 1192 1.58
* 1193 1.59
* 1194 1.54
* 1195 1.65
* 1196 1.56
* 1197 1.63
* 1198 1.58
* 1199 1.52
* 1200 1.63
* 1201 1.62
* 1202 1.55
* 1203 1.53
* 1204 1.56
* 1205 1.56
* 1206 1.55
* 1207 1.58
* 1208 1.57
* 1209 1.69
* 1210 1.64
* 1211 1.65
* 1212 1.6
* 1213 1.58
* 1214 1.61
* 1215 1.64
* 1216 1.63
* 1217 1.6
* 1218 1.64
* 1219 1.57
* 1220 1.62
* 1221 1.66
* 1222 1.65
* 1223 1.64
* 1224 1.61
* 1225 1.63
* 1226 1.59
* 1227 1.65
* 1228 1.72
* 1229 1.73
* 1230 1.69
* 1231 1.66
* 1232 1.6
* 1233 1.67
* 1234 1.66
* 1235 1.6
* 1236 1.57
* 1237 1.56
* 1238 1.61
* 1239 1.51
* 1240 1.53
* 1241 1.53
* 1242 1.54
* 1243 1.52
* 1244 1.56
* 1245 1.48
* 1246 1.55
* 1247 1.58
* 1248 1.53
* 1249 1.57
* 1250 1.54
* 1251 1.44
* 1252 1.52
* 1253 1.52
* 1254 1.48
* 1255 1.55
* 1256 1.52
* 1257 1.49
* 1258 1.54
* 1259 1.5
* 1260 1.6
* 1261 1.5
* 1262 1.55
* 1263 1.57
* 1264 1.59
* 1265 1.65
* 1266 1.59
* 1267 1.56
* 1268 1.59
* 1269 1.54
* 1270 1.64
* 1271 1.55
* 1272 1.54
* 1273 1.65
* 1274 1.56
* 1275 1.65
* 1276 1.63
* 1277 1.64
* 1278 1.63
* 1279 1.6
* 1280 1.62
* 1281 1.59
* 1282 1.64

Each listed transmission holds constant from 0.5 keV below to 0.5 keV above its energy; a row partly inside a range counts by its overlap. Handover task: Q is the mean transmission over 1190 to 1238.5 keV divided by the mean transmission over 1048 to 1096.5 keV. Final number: 1.12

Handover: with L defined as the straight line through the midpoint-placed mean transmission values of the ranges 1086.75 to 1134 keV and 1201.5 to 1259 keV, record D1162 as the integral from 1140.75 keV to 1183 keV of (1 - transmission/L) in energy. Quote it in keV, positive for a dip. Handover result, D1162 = 1.79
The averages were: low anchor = 1.53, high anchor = 1.58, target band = 1.49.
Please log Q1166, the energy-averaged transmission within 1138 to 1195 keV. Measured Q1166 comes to 1.52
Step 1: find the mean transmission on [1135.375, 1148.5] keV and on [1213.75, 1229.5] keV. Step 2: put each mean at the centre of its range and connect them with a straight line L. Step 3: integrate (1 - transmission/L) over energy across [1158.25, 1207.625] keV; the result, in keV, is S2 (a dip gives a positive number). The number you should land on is 3.09 keV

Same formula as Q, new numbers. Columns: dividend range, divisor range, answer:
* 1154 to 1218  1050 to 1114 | 1.05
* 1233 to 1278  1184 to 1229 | 0.97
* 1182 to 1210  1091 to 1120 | 1.05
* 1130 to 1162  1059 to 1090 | 1.09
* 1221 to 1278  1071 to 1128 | 1.05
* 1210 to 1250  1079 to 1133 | 1.05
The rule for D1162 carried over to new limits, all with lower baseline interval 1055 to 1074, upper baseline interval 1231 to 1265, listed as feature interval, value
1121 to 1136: -1.60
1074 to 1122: -2.64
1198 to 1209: -0.43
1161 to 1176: 1.56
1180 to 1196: -1.12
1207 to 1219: -0.77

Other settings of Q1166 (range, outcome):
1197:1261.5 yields 1.58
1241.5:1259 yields 1.52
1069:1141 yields 1.53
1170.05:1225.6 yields 1.57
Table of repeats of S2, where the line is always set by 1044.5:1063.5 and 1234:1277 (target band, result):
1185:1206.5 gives -1.2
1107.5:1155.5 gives -5.0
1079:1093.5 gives -1.0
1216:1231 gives -1.2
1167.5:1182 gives 0.6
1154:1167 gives -0.3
